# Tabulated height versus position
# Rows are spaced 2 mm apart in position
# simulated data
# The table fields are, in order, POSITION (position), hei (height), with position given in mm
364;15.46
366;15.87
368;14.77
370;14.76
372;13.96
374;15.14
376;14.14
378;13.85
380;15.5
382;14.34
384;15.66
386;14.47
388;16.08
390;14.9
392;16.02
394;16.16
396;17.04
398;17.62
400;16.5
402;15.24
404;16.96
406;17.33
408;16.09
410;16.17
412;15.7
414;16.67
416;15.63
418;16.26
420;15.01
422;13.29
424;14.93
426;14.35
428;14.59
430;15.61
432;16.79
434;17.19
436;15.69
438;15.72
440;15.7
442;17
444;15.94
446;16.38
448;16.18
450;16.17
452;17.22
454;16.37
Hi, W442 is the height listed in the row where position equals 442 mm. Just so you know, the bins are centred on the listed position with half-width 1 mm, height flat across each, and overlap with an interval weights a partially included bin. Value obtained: 17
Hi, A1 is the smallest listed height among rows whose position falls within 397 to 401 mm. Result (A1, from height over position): 16.5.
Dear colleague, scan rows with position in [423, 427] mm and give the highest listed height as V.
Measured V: 14.93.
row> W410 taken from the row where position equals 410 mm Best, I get 16.17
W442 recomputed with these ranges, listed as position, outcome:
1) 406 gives 17.33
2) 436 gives 15.69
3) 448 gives 16.18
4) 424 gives 14.93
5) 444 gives 15.94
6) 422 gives 13.29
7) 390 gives 14.9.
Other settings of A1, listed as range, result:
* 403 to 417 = 15.63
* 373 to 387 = 13.85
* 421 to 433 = 13.29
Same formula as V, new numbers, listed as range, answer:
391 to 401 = 17.62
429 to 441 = 17.19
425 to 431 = 15.61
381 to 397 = 17.04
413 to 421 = 16.67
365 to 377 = 15.87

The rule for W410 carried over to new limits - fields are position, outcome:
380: 15.5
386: 14.47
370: 14.76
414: 16.67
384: 15.66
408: 16.09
